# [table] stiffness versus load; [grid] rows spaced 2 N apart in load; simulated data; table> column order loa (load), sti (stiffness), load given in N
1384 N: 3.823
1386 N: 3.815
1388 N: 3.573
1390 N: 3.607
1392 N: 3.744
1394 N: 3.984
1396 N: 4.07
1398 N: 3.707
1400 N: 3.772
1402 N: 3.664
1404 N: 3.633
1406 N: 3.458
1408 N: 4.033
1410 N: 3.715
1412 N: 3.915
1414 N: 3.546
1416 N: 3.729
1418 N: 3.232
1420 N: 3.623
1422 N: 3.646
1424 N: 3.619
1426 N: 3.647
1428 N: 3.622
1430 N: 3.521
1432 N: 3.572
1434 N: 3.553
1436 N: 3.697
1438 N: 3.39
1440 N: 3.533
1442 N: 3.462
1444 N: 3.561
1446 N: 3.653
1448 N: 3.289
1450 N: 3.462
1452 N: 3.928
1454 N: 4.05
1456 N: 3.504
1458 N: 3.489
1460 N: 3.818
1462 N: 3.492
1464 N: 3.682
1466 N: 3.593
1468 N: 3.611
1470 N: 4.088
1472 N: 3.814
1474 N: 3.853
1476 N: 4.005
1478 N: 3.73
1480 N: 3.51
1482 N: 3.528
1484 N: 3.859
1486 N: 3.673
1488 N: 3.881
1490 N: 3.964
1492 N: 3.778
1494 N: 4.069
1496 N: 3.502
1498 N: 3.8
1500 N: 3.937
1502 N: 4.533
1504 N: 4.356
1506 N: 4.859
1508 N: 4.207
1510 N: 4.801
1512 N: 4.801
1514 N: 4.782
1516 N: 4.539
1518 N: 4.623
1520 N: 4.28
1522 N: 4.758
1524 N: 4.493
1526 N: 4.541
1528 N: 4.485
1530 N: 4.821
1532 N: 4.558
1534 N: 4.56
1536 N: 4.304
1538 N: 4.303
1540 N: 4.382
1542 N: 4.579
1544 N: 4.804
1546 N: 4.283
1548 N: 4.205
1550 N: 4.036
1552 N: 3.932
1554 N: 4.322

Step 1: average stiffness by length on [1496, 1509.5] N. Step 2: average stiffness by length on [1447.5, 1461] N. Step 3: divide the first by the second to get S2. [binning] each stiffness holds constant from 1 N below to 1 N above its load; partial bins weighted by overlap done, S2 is 1.16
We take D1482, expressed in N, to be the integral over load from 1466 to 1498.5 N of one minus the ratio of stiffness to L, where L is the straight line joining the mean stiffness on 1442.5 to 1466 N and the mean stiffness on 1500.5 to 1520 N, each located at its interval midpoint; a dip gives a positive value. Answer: 2.5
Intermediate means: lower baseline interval 3.62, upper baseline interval 4.58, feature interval 3.79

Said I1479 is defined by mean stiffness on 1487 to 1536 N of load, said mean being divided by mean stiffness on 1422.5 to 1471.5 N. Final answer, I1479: 1.2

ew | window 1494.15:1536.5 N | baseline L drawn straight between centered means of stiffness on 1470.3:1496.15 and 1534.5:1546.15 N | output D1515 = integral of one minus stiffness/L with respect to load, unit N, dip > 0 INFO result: -2.8 N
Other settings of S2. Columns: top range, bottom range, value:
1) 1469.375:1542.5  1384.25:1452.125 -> 1.16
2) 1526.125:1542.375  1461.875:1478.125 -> 1.19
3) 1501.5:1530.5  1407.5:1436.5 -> 1.26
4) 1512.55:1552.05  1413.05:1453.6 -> 1.25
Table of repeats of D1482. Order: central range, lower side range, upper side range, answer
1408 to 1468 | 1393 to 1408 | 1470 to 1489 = 2.6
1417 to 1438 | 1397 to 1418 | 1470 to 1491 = 0.9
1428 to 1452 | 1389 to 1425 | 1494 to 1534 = 2.4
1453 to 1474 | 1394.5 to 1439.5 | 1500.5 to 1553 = 1.5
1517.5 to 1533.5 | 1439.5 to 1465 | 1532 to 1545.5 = -0.8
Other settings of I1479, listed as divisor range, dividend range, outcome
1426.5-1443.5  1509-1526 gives 1.30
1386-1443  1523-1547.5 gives 1.23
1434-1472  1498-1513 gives 1.23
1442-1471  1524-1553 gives 1.21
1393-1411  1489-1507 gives 1.08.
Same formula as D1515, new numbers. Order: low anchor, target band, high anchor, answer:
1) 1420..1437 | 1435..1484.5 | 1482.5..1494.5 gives 1.0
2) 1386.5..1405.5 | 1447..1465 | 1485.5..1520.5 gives 1.8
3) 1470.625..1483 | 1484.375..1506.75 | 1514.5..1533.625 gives 0.3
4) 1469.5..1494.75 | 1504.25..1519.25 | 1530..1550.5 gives -1.8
